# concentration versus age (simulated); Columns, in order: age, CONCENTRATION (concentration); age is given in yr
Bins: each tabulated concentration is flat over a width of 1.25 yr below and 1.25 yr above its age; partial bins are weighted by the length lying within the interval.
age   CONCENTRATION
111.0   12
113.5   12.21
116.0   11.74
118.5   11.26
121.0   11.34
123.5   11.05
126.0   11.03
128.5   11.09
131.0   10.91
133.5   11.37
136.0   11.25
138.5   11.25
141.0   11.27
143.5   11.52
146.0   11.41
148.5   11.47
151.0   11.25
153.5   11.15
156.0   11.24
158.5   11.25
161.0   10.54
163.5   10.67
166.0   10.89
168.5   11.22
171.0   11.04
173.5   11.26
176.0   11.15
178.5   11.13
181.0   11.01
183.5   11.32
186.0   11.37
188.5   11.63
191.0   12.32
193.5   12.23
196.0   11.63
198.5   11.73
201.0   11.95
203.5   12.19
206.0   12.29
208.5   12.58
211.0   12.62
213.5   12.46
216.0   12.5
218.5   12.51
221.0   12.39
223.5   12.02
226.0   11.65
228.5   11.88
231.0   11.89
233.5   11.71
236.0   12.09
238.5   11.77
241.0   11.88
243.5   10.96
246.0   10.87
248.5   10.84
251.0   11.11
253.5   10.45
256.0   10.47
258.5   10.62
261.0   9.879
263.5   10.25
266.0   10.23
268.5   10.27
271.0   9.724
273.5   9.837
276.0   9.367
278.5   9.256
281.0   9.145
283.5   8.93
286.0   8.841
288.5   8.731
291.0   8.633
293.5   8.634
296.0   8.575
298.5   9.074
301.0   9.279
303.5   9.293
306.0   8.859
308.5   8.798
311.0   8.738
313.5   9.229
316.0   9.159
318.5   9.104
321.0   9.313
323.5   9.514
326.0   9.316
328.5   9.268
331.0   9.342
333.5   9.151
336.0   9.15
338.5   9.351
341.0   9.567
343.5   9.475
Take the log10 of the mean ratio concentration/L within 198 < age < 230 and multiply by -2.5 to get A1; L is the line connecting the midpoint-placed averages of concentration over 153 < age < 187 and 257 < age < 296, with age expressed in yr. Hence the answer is -0.17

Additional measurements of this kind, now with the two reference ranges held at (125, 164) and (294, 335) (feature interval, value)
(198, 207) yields -0.15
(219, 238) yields -0.18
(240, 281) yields -0.06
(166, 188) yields -0.04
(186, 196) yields -0.13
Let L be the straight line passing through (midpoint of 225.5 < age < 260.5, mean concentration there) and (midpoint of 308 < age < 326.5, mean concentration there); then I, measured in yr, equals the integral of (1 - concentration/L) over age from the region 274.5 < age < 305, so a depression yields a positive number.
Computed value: 2.90 yr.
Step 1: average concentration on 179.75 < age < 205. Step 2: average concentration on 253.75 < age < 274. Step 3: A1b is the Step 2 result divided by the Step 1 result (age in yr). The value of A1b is 0.9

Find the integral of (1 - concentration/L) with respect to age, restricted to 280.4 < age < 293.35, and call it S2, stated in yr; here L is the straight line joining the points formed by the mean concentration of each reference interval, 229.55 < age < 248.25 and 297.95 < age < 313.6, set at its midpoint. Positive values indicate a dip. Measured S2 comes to 1.2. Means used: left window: 11.6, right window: 9.02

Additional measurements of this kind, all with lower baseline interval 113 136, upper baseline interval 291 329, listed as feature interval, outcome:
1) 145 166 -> -0.3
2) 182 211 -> -4.2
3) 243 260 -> -1.7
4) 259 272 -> -0.7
